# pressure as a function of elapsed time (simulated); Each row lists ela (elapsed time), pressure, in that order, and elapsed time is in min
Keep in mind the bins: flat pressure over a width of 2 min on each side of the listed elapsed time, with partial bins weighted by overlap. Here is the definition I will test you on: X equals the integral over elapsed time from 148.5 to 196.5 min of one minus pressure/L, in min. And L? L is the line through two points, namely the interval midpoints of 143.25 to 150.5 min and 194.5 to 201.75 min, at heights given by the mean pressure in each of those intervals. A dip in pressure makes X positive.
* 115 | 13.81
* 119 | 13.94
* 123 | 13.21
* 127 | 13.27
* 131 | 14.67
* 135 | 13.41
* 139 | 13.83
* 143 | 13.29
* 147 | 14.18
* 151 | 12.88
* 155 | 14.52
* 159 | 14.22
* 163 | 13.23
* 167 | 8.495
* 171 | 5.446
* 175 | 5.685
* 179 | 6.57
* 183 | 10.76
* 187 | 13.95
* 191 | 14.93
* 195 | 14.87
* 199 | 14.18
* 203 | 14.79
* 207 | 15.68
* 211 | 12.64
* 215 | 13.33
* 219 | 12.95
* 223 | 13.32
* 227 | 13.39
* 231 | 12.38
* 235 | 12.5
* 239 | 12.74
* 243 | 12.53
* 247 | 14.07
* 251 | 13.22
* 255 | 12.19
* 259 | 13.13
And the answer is 9.5 min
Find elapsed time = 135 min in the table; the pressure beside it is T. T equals 13.41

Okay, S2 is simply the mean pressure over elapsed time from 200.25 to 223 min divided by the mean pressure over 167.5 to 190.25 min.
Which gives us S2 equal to 1.57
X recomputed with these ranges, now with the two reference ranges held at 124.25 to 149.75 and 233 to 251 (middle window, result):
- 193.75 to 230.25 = -1.7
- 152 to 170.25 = 1.9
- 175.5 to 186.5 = 3.6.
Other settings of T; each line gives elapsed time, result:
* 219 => 12.95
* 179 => 6.57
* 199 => 14.18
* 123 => 13.21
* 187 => 13.95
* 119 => 13.94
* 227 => 13.39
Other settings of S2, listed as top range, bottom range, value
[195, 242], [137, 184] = 1.22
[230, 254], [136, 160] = 0.94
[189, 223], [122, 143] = 1.03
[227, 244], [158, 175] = 1.32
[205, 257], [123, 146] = 0.96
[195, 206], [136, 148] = 1.07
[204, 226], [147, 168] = 1.05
